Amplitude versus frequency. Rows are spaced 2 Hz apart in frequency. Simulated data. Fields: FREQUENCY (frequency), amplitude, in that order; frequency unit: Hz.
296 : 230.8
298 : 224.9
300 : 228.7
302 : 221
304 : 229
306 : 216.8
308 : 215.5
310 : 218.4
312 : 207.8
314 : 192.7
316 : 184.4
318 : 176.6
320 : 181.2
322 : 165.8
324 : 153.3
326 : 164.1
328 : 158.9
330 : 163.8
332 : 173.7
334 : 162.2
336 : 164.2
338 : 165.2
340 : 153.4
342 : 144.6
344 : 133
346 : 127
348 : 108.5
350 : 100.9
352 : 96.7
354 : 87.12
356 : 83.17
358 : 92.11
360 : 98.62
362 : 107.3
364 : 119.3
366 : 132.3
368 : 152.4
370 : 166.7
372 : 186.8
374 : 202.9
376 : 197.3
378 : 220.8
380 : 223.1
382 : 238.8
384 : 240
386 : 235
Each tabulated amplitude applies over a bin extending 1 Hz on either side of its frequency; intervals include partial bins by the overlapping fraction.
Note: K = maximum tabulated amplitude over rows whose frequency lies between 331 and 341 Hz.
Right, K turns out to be 173.7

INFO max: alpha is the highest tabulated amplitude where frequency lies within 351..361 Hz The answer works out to 98.62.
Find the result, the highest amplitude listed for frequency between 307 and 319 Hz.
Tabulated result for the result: 218.4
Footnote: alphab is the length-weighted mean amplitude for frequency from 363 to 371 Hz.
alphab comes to 143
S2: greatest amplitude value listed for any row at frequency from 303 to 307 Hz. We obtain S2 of 229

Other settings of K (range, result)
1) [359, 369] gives 152.4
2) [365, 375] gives 202.9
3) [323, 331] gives 164.1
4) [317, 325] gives 181.2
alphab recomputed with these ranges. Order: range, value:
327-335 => 165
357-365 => 104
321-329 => 161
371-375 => 195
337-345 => 149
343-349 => 123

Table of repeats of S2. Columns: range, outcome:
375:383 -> 238.8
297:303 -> 228.7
